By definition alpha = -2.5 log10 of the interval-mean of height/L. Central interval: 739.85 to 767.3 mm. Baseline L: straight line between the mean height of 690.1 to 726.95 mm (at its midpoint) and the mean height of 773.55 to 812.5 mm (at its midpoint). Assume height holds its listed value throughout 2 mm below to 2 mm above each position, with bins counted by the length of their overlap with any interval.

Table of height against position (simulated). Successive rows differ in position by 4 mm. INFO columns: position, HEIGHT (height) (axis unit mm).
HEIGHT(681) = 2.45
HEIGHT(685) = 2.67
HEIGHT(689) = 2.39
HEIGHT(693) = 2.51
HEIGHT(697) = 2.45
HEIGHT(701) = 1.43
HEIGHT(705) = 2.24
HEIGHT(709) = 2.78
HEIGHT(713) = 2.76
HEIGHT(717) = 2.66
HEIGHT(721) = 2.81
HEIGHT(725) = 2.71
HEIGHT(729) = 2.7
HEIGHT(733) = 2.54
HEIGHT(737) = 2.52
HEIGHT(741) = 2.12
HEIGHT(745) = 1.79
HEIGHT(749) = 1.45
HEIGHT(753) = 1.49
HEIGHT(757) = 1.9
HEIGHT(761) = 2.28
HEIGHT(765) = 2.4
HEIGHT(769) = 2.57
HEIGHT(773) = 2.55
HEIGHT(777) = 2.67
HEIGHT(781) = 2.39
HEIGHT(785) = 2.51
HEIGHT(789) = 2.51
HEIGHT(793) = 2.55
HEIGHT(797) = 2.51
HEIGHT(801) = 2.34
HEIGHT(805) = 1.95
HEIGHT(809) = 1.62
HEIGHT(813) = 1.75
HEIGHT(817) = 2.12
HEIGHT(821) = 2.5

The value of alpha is 0.24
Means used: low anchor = 2.48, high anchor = 2.32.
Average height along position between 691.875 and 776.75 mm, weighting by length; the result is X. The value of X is 2.32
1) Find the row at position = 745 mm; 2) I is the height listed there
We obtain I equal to 1.79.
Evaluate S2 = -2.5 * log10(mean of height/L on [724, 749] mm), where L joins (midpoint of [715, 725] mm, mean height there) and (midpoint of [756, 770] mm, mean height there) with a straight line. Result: 0.118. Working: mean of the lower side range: 2.73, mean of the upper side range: 2.29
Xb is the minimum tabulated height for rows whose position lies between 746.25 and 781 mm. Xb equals 1.45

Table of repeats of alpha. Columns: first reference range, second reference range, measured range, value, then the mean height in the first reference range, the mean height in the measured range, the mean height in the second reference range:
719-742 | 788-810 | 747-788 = 0.08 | 2.59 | 2.23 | 2.26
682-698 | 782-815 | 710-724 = -0.13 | 2.51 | 2.74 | 2.22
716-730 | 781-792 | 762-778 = 0.01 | 2.73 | 2.52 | 2.49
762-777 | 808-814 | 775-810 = -0.15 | 2.51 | 2.36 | 1.68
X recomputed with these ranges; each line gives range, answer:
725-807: 2.3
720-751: 2.31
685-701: 2.35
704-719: 2.63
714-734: 2.69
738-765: 1.91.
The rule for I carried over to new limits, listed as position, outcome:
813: 1.75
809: 1.62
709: 2.78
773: 2.55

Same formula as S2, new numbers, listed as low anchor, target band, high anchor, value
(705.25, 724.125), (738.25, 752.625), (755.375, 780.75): 0.38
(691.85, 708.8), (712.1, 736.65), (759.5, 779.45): -0.16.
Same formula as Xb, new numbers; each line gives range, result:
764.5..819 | 1.62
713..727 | 2.66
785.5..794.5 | 2.51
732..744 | 2.12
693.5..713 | 1.43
